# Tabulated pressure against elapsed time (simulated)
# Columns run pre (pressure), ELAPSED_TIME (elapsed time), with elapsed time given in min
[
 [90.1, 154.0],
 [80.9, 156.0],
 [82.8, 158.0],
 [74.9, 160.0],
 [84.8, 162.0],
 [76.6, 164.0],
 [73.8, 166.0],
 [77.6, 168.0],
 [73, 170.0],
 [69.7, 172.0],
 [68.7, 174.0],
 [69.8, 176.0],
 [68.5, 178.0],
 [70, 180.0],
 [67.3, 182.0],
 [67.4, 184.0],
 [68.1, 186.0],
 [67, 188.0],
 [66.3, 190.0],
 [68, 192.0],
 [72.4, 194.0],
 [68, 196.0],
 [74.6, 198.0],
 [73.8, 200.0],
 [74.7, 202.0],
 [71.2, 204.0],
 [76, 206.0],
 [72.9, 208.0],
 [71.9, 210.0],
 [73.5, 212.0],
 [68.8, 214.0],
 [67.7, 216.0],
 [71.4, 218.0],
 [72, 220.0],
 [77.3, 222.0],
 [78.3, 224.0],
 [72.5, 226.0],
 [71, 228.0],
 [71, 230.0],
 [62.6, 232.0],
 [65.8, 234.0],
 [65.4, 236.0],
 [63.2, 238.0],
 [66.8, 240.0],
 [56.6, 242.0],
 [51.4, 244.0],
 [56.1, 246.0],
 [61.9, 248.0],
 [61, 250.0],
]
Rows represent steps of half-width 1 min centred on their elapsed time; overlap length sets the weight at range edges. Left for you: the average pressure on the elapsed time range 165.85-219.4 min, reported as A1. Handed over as 70.8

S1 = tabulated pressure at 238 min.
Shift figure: 63.2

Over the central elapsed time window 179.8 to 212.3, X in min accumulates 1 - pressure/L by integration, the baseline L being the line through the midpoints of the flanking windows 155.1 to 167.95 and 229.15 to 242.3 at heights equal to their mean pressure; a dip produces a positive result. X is 0.7 min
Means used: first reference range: 78.9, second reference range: 64.8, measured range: 70.7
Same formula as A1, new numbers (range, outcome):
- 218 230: 73.7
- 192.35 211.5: 72.7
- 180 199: 68.9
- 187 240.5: 70.6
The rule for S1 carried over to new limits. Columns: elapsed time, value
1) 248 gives 61.9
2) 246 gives 56.1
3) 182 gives 67.3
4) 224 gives 78.3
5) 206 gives 76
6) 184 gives 67.4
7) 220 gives 72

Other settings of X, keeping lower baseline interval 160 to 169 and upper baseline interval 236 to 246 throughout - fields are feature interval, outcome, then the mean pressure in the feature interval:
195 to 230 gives -3.29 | 72.6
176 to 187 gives 0.81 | 68.4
